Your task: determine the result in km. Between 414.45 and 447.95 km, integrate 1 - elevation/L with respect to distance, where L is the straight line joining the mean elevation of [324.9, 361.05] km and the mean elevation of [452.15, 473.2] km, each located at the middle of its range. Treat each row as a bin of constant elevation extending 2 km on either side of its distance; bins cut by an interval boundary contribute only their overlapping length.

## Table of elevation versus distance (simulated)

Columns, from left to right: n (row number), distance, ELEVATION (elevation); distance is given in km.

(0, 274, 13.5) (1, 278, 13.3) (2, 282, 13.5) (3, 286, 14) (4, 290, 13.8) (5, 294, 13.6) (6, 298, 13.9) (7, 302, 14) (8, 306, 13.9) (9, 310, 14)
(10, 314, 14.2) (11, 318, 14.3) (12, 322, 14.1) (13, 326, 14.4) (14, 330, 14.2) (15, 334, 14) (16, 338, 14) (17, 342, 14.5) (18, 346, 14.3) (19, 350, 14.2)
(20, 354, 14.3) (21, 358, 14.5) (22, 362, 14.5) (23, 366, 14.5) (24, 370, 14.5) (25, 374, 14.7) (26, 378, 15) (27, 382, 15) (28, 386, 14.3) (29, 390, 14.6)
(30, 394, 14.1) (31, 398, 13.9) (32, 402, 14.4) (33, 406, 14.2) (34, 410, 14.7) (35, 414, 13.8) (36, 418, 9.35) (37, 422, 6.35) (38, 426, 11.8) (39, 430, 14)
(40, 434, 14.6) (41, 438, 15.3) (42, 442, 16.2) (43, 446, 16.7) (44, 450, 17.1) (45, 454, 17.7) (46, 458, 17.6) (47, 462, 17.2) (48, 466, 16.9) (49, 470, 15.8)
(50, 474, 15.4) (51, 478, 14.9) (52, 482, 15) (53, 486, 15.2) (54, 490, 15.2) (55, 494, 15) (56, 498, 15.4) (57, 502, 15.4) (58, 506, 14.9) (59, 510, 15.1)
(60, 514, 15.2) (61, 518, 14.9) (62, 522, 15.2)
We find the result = 6.6 km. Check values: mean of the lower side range 14.3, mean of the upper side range 16.9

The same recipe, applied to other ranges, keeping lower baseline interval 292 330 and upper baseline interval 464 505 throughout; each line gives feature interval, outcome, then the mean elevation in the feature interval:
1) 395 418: 1.6 km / 13.8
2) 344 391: -0.1 km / 14.5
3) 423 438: 1.8 km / 13.2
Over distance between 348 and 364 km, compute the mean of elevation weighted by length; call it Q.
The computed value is 14.4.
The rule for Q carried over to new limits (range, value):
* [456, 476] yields 16.6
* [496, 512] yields 15.2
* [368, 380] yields 14.7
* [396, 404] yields 14.2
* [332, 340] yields 14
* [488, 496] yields 15.1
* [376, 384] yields 15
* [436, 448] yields 16.1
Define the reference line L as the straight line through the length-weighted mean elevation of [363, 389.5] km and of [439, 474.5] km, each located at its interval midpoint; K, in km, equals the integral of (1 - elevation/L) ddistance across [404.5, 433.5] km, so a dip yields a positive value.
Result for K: 6.7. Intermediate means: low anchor 14.7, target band 12.1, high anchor 16.7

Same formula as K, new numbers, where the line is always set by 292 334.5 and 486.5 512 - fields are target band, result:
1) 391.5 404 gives 0.4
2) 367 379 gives -0.2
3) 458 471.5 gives -1.7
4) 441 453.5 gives -1.7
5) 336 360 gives -0.1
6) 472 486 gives -0.1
